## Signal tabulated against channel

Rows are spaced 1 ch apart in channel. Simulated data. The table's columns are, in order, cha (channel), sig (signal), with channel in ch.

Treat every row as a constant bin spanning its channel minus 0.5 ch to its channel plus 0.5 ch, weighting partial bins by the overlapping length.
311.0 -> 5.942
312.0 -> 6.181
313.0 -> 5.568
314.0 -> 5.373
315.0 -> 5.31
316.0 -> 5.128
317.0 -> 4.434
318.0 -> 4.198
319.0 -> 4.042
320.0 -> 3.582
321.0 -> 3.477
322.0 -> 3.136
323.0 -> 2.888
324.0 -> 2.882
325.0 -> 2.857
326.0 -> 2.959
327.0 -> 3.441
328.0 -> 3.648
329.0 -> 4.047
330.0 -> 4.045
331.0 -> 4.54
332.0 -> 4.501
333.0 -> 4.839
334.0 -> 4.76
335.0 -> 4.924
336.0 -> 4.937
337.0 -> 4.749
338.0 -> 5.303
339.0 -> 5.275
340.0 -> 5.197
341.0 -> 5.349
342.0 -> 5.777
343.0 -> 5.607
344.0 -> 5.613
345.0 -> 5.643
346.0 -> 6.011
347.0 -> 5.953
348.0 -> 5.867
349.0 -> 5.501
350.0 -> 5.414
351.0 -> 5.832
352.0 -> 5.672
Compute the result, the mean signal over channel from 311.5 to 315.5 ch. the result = 5.61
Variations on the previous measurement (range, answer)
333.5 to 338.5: 4.93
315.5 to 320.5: 4.28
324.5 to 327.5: 3.09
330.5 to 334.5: 4.66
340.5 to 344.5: 5.59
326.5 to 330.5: 3.8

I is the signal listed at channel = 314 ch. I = 5.373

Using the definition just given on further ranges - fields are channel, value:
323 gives 2.888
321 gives 3.477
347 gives 5.953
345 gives 5.643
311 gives 5.942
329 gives 4.047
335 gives 4.924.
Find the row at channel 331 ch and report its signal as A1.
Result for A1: 4.54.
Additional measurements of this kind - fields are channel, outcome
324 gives 2.882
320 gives 3.582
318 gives 4.198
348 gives 5.867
